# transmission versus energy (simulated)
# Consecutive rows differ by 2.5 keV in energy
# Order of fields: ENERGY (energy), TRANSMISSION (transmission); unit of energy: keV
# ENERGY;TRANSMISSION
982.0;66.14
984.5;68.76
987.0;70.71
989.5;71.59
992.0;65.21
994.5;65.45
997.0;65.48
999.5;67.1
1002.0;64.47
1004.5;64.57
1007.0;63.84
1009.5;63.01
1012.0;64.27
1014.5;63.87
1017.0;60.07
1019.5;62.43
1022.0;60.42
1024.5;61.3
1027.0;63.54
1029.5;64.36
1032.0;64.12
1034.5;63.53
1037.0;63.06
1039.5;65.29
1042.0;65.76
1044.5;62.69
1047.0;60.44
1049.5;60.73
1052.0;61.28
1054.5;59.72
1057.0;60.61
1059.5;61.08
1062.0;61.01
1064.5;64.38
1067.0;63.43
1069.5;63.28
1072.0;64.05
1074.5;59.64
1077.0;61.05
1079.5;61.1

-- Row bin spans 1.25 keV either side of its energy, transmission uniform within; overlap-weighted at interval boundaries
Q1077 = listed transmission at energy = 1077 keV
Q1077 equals 61.05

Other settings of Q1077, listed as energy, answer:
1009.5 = 63.01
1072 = 64.05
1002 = 64.47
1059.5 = 61.08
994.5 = 65.45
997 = 65.48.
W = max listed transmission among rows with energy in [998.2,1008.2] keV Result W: 67.1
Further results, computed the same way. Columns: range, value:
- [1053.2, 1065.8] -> 64.38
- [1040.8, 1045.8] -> 65.76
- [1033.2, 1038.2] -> 63.53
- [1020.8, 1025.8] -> 61.3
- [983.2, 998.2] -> 71.59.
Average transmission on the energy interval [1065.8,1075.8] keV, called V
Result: 62.6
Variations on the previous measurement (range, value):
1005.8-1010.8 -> 63.4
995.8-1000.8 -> 66.3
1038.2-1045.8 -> 64.5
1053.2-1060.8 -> 60.5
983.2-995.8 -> 68.3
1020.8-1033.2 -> 62.8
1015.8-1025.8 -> 61.1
